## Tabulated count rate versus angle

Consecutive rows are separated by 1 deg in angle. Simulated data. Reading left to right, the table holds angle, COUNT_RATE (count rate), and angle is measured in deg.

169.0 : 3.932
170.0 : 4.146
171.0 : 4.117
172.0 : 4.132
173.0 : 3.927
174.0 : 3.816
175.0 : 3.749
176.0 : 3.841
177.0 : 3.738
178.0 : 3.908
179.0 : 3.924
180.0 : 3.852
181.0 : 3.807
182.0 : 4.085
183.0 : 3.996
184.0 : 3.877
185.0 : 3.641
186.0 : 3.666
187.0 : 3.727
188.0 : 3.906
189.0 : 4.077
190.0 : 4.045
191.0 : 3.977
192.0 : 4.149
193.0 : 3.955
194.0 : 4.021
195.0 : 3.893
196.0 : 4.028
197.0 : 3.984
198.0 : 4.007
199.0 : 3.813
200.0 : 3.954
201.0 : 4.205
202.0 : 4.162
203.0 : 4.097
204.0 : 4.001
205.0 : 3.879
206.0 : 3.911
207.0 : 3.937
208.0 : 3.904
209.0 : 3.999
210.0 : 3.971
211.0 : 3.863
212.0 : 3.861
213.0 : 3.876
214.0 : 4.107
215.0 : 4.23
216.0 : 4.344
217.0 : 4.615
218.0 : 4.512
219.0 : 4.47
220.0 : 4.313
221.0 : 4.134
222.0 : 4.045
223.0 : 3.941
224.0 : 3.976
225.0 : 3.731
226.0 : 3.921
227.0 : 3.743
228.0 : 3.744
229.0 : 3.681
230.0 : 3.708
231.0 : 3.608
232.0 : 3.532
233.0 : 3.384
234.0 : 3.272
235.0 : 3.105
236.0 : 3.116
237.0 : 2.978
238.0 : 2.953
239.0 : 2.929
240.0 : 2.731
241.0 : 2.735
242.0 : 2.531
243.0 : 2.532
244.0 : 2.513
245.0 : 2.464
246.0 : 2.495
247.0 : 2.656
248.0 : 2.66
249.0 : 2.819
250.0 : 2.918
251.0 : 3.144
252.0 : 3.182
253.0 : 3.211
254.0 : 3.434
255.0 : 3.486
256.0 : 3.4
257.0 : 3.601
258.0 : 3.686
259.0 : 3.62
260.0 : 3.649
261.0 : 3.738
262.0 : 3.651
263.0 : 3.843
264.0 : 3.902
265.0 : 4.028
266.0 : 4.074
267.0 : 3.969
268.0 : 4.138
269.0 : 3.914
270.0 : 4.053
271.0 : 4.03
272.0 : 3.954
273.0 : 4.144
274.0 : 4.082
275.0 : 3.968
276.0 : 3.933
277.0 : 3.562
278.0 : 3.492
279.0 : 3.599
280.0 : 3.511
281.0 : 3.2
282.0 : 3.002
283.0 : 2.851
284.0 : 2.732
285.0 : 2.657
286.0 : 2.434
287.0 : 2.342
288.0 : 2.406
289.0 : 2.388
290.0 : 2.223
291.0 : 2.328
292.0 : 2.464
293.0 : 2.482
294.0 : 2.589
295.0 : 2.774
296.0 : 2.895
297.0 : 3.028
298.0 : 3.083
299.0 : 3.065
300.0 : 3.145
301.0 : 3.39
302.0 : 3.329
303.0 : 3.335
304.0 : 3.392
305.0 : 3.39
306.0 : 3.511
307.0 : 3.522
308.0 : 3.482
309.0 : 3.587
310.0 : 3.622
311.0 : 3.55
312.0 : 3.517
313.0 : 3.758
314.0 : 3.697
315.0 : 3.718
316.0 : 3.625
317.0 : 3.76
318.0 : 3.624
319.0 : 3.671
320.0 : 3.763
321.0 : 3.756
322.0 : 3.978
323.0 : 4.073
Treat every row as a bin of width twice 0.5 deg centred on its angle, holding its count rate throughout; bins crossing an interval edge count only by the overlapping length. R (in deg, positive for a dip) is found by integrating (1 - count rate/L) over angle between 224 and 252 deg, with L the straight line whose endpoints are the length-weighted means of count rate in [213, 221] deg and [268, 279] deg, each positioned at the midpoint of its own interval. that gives 7.1 deg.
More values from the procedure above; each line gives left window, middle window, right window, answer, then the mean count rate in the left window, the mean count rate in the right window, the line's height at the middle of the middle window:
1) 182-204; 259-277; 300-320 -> -1.1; 3.96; 3.55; 3.7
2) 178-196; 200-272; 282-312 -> -2.5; 3.92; 2.98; 3.5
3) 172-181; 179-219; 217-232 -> -0.9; 3.86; 3.97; 3.91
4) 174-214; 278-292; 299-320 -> 3.3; 3.93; 3.53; 3.61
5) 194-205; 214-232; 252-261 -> -1.1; 4.01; 3.51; 3.8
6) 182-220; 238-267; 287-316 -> 2.8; 4.02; 3.13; 3.56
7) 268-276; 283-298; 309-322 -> 5.0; 4.02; 3.68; 3.88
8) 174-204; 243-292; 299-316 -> 4.6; 3.93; 3.49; 3.64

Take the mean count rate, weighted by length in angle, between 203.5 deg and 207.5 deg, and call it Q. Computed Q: 3.93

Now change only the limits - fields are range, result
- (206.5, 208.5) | 3.92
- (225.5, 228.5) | 3.8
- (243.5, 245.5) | 2.49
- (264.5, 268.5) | 4.05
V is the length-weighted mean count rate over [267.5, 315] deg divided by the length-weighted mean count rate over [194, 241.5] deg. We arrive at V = 0.86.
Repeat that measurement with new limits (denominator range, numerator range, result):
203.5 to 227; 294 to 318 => 0.83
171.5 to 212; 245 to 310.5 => 0.84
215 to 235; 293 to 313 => 0.83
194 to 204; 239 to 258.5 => 0.74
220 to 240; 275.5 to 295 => 0.80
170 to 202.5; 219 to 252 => 0.83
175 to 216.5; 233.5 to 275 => 0.85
